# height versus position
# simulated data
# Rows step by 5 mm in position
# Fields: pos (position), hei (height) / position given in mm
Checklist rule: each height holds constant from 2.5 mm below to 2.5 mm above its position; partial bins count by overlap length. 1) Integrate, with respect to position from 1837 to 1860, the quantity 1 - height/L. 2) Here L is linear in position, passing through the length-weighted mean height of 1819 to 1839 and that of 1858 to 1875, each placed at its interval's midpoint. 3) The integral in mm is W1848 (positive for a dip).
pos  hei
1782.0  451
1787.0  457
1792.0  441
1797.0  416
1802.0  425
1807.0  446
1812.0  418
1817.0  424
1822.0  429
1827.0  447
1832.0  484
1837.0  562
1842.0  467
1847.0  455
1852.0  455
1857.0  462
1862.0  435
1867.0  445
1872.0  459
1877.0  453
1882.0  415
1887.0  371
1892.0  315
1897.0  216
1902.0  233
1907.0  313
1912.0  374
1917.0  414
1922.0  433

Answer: -0.4 mm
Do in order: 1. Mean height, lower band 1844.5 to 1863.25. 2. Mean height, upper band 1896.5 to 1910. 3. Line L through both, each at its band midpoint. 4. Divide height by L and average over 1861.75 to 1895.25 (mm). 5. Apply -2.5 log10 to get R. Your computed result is -0.14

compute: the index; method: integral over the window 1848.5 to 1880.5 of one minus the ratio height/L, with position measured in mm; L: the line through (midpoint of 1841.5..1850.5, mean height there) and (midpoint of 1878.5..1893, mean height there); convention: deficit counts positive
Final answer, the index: -2.26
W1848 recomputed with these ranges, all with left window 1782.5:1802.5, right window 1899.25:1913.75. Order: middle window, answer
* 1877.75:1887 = -2.2 mm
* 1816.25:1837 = -3.5 mm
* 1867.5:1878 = -3.5 mm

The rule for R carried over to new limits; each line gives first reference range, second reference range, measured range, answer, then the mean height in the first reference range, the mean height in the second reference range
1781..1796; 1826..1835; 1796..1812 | 0.07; 446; 474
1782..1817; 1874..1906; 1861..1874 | -0.24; 434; 335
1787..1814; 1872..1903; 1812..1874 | -0.17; 432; 349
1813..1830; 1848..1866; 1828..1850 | -0.11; 433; 451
